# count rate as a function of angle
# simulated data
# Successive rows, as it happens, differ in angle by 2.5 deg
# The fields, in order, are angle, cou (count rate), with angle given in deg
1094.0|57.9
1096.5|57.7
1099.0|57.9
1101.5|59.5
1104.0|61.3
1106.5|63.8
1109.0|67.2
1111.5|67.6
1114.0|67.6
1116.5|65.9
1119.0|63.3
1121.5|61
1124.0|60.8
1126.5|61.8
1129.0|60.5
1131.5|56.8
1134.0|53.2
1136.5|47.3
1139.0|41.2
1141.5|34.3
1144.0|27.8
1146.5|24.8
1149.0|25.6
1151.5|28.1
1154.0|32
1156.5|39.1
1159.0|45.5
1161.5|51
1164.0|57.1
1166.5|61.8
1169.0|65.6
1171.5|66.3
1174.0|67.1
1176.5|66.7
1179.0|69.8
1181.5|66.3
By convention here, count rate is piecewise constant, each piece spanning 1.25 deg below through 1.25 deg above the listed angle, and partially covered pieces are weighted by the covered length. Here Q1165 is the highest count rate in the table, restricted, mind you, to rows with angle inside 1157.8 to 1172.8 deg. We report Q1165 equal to 66.3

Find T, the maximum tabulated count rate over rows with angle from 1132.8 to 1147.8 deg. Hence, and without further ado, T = 53.2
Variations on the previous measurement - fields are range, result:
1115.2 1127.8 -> 65.9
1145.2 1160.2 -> 45.5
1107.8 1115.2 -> 67.6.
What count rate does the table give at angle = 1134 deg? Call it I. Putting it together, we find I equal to 53.2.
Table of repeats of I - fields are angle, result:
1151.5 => 28.1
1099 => 57.9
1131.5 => 56.8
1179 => 69.8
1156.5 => 39.1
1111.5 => 67.6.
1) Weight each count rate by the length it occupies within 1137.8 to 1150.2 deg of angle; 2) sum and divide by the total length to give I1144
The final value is 30.7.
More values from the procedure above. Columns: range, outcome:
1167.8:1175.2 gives 66.3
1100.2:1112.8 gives 63.9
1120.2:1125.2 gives 60.9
